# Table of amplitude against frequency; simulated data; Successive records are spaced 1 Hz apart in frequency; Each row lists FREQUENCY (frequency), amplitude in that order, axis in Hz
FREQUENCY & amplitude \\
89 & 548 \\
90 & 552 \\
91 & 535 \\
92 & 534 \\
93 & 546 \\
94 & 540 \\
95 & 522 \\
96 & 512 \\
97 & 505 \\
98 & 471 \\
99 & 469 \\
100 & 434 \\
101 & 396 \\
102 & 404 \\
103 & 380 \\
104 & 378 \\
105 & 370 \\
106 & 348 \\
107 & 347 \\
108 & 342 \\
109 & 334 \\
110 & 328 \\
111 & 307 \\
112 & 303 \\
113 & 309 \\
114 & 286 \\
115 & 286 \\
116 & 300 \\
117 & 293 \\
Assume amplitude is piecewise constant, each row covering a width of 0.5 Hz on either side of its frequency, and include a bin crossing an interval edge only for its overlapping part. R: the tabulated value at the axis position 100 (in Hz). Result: 434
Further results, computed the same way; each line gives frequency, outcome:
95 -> 522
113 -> 309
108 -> 342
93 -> 546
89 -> 548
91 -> 535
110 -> 328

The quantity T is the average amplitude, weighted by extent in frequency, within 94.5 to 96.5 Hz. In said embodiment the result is 517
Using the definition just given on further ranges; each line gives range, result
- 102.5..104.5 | 379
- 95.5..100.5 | 478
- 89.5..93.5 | 542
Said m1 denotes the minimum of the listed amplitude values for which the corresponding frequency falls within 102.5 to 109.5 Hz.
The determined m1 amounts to 334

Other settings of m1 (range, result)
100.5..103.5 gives 380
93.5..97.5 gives 505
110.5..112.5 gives 303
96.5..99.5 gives 469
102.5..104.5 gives 378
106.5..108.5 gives 342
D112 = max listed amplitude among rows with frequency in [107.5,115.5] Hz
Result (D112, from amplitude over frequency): 342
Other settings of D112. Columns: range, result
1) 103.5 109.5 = 378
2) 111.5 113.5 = 309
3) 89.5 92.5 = 552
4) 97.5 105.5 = 471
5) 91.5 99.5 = 546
